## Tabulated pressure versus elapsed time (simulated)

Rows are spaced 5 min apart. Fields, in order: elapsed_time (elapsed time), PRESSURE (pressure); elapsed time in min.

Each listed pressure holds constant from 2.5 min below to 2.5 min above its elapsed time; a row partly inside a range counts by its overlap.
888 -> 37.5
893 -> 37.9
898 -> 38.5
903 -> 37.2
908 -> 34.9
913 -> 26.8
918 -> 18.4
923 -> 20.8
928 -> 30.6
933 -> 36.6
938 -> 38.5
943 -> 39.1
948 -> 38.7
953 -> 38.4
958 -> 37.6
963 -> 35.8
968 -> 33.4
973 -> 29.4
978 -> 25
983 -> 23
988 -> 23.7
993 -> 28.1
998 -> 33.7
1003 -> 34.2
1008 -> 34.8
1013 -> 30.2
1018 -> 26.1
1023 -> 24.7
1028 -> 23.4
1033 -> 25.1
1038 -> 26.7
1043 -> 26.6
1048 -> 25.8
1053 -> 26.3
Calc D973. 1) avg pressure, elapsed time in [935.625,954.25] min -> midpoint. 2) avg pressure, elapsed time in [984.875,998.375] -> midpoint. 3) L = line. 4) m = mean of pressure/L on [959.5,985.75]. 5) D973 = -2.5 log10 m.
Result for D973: 0.09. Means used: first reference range 38.7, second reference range 27.4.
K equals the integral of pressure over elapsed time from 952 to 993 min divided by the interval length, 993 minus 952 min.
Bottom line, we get 30.3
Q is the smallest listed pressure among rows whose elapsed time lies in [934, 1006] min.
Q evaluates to 23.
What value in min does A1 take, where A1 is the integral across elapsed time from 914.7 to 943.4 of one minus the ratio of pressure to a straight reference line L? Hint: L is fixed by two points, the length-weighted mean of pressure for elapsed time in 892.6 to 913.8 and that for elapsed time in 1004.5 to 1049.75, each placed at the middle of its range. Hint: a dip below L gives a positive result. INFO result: 3.1 min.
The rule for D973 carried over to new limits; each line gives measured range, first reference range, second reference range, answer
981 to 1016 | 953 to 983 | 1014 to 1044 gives -0.040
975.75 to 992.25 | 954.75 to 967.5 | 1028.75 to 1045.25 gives 0.334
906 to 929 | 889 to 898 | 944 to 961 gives 0.422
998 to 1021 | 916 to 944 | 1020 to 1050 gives -0.180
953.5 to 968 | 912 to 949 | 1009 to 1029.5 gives -0.222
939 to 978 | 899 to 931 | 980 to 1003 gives -0.246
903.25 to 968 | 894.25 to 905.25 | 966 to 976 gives 0.030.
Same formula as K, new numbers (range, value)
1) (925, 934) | 32.4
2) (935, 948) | 38.7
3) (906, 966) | 33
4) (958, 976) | 33.3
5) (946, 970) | 36.8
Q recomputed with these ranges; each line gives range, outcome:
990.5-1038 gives 23.4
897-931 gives 18.4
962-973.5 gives 29.4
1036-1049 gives 25.8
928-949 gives 30.6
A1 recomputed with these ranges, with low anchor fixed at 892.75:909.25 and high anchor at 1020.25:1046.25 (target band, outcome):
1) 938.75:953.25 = -2.5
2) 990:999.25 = -0.4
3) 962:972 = -0.8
